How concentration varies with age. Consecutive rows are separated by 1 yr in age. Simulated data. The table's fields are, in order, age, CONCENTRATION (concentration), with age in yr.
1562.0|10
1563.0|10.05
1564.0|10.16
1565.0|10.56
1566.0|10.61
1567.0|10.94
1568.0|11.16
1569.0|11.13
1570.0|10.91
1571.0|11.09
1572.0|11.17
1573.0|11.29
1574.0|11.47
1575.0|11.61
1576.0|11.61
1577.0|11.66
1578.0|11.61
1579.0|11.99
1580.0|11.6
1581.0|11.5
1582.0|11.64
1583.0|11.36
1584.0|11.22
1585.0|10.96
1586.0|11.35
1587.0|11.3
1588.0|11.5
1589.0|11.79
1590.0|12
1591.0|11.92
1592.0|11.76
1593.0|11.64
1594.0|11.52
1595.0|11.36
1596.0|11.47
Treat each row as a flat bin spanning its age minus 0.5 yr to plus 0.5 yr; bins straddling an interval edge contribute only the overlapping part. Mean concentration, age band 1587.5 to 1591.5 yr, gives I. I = 11.8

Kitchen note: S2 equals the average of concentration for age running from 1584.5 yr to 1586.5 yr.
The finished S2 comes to 11.2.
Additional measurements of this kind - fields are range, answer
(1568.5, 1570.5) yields 11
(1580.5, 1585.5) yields 11.3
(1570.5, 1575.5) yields 11.3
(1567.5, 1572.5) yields 11.1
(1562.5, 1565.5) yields 10.3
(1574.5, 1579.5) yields 11.7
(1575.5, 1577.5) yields 11.6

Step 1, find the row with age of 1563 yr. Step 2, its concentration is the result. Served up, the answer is 10.05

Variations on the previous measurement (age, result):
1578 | 11.61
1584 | 11.22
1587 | 11.3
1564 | 10.16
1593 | 11.64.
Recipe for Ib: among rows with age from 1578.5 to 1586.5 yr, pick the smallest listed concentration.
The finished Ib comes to 10.96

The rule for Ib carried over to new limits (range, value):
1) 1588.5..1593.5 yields 11.64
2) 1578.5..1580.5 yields 11.6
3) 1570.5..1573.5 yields 11.09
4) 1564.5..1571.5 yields 10.56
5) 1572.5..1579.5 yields 11.29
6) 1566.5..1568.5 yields 10.94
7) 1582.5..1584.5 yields 11.22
